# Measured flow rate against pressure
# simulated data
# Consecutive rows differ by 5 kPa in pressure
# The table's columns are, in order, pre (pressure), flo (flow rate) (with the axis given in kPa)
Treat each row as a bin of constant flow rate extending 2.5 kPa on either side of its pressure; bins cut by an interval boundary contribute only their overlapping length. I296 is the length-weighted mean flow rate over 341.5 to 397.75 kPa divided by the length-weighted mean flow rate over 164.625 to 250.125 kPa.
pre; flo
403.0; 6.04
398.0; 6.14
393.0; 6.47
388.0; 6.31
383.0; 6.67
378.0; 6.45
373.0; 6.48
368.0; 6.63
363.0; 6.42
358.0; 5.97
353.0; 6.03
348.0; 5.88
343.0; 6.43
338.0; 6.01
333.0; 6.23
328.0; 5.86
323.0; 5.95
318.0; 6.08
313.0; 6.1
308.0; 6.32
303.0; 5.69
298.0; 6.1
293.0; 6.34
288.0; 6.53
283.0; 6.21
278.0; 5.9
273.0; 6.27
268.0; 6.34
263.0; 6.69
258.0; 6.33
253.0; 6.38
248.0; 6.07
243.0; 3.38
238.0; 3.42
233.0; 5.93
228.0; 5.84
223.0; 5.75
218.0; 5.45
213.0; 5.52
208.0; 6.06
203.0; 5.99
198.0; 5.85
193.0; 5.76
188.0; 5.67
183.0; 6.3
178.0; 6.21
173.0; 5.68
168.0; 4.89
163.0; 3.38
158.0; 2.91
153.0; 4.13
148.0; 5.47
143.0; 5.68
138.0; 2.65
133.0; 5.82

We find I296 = 1.2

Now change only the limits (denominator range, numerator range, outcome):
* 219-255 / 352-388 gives 1.22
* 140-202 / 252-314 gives 1.21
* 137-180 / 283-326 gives 1.33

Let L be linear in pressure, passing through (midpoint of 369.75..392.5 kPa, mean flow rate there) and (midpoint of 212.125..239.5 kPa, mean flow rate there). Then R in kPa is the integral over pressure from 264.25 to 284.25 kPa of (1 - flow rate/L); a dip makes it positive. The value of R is -1.7 kPa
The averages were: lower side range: 5.38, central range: 6.21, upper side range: 6.48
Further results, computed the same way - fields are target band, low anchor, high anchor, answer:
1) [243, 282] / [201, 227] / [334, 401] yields -1.1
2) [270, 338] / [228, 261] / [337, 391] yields -3.7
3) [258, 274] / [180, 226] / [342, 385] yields -1.1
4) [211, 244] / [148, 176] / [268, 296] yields 1.6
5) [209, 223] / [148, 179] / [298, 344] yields -1.5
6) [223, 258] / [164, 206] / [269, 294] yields 4.2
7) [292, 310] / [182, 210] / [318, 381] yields 0.1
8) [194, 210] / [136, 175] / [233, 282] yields -3.2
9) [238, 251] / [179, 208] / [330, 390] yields 3.2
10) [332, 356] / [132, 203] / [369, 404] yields 0.1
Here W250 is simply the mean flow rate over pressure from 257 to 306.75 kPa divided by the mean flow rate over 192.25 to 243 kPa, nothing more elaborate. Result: 1.15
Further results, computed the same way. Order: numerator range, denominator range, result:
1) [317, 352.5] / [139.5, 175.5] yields 1.34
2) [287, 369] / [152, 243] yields 1.17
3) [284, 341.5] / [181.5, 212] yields 1.04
